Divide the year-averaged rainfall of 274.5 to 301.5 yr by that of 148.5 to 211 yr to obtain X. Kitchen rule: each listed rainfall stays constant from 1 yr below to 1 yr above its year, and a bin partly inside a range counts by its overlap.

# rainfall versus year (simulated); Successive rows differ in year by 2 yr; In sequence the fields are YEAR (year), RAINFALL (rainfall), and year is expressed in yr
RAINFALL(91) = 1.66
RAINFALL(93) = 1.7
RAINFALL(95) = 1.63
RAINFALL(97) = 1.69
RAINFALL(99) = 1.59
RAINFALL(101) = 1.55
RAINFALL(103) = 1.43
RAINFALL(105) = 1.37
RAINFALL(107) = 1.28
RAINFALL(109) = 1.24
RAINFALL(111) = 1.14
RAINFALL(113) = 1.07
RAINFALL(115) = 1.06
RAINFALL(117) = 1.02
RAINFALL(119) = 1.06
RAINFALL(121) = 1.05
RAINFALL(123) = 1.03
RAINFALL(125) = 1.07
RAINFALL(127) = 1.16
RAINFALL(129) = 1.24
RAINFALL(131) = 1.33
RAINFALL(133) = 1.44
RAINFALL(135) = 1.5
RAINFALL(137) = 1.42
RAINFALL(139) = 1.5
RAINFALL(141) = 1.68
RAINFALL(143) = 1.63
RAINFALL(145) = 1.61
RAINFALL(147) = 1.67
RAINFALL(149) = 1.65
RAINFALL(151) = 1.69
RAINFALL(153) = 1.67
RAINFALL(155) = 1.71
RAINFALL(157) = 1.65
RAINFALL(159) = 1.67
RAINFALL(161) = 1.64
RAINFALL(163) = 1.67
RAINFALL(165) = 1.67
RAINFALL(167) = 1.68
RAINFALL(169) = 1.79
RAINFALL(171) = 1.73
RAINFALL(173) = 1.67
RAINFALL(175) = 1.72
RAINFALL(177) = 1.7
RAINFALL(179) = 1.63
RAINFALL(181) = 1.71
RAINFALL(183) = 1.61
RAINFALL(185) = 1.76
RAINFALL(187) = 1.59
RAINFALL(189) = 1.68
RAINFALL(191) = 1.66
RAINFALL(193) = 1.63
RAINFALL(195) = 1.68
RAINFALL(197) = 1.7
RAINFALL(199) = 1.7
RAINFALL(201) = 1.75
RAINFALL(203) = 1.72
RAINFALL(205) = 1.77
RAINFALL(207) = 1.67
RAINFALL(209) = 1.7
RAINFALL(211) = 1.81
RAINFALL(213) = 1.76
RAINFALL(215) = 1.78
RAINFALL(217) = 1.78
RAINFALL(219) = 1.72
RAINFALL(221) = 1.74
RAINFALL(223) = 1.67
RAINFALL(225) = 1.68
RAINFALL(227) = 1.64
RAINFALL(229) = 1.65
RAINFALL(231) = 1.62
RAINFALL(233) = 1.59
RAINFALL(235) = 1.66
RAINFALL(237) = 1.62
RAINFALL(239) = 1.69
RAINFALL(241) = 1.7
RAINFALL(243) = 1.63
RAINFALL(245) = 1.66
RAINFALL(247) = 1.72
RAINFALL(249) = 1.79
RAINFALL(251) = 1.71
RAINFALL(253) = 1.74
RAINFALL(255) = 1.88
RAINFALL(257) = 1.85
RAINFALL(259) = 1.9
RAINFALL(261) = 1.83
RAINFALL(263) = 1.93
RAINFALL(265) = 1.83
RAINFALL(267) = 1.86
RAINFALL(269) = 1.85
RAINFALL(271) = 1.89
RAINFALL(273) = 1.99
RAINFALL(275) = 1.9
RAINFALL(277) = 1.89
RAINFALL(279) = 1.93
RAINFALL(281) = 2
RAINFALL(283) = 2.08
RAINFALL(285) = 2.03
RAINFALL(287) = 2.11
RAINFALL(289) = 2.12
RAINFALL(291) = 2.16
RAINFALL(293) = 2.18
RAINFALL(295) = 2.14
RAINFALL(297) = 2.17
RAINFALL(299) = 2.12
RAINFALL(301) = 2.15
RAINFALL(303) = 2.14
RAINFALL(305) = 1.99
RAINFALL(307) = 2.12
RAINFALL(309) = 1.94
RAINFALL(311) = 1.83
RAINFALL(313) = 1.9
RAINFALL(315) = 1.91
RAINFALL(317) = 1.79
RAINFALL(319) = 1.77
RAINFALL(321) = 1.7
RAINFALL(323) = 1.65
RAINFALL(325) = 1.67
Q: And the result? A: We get 1.23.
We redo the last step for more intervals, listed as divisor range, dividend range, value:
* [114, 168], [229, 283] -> 1.24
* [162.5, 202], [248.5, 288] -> 1.13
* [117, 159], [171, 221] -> 1.19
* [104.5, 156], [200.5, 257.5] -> 1.26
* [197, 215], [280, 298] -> 1.22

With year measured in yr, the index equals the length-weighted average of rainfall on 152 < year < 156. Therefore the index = 1.69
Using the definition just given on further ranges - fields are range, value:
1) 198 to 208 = 1.72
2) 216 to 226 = 1.72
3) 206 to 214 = 1.74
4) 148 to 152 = 1.67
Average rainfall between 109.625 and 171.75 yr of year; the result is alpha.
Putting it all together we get 1.45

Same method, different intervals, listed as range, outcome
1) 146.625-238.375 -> 1.69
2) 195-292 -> 1.8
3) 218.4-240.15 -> 1.66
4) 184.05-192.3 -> 1.67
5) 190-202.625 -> 1.69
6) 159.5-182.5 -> 1.69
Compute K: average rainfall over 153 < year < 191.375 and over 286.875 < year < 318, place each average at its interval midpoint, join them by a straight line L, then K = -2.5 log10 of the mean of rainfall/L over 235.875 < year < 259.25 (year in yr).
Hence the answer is 0.09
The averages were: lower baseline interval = 1.68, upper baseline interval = 2.05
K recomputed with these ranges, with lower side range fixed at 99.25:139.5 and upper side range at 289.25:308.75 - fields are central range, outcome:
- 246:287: 0.05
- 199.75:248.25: 0.04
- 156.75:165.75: -0.14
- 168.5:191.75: -0.09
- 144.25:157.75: -0.19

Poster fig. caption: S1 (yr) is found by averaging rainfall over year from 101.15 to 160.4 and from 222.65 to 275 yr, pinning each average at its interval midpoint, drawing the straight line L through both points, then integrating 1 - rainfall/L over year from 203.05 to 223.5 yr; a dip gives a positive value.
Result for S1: -1.2 yr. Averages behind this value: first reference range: 1.38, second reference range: 1.76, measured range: 1.74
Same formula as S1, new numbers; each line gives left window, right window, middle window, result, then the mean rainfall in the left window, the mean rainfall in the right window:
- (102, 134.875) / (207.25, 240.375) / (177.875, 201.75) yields -2.2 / 1.2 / 1.69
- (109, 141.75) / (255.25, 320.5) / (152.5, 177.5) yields -4.9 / 1.23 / 1.97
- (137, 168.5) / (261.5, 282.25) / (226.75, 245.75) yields 1.9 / 1.65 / 1.91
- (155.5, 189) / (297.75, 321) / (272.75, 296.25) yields -1.7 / 1.68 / 1.96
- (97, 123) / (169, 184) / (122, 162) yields -0.9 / 1.25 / 1.69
